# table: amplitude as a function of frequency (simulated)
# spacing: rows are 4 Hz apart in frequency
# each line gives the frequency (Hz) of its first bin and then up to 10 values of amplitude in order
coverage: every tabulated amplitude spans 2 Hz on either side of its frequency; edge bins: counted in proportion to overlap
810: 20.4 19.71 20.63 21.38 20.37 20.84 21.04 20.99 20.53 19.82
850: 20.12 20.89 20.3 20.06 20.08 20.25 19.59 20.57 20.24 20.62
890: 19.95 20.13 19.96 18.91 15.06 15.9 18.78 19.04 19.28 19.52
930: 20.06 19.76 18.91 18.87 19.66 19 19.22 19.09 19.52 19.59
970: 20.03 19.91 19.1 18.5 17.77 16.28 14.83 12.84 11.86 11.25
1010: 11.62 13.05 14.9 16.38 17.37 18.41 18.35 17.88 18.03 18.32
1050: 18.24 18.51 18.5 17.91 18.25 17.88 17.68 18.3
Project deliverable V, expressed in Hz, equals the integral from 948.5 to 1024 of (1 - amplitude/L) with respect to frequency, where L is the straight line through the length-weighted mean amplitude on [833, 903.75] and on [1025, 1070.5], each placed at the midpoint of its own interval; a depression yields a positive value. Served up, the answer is 9.4 Hz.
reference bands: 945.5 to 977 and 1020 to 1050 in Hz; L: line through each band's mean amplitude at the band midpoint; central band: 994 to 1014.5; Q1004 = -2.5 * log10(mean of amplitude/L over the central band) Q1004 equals 0.44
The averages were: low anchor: 19.5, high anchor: 17.8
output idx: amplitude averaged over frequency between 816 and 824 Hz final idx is 21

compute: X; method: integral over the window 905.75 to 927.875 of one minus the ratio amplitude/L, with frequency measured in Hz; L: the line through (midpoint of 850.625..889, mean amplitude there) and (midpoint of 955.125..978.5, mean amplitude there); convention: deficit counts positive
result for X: 2.0 Hz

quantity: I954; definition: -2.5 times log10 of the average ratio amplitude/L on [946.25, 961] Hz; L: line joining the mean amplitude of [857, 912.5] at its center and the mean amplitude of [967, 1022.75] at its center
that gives -0.13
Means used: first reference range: 19.4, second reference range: 15.6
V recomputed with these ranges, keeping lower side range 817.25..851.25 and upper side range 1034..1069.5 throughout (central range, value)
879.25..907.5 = 0.86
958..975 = -0.46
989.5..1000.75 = 2.74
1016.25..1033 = 1.46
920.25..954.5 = 0.20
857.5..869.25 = 0.10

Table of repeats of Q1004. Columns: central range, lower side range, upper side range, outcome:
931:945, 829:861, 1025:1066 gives 0.01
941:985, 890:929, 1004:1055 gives -0.10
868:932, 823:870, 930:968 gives 0.04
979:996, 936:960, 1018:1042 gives 0.08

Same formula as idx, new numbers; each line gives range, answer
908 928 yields 18.5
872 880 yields 20.1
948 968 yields 19.3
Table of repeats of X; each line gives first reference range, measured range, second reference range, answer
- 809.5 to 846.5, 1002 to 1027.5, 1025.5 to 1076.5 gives 6.42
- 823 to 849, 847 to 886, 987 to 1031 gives -1.46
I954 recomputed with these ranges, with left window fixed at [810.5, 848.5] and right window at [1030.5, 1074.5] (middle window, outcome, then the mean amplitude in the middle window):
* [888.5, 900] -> -0.008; 20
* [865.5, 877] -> 0.006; 20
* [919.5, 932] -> -0.003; 19.6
